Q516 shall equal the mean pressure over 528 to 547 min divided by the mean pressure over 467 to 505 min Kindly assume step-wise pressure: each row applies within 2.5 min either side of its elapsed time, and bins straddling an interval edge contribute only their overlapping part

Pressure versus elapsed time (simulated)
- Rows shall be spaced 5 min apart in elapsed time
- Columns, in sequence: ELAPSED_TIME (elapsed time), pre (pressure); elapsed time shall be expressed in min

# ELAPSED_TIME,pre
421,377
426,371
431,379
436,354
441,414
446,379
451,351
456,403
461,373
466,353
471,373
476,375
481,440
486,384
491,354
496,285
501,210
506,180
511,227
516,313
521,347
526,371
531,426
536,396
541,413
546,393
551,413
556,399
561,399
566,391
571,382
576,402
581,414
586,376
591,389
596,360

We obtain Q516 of 1.20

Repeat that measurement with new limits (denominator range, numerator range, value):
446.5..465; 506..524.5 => 0.76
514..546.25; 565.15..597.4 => 1.02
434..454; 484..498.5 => 0.90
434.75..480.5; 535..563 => 1.06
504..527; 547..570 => 1.40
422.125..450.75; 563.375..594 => 1.04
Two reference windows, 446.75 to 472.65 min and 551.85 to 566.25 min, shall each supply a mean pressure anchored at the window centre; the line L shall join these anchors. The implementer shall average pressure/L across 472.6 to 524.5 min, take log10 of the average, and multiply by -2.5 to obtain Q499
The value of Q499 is 0.21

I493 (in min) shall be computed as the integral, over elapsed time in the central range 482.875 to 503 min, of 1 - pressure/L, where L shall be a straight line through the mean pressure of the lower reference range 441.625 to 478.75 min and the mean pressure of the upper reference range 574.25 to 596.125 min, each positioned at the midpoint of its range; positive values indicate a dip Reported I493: 3.4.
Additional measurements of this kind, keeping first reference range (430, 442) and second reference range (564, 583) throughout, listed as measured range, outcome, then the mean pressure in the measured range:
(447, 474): 0.8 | 371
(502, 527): 7.2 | 278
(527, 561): -1.0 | 405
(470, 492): -0.2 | 388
